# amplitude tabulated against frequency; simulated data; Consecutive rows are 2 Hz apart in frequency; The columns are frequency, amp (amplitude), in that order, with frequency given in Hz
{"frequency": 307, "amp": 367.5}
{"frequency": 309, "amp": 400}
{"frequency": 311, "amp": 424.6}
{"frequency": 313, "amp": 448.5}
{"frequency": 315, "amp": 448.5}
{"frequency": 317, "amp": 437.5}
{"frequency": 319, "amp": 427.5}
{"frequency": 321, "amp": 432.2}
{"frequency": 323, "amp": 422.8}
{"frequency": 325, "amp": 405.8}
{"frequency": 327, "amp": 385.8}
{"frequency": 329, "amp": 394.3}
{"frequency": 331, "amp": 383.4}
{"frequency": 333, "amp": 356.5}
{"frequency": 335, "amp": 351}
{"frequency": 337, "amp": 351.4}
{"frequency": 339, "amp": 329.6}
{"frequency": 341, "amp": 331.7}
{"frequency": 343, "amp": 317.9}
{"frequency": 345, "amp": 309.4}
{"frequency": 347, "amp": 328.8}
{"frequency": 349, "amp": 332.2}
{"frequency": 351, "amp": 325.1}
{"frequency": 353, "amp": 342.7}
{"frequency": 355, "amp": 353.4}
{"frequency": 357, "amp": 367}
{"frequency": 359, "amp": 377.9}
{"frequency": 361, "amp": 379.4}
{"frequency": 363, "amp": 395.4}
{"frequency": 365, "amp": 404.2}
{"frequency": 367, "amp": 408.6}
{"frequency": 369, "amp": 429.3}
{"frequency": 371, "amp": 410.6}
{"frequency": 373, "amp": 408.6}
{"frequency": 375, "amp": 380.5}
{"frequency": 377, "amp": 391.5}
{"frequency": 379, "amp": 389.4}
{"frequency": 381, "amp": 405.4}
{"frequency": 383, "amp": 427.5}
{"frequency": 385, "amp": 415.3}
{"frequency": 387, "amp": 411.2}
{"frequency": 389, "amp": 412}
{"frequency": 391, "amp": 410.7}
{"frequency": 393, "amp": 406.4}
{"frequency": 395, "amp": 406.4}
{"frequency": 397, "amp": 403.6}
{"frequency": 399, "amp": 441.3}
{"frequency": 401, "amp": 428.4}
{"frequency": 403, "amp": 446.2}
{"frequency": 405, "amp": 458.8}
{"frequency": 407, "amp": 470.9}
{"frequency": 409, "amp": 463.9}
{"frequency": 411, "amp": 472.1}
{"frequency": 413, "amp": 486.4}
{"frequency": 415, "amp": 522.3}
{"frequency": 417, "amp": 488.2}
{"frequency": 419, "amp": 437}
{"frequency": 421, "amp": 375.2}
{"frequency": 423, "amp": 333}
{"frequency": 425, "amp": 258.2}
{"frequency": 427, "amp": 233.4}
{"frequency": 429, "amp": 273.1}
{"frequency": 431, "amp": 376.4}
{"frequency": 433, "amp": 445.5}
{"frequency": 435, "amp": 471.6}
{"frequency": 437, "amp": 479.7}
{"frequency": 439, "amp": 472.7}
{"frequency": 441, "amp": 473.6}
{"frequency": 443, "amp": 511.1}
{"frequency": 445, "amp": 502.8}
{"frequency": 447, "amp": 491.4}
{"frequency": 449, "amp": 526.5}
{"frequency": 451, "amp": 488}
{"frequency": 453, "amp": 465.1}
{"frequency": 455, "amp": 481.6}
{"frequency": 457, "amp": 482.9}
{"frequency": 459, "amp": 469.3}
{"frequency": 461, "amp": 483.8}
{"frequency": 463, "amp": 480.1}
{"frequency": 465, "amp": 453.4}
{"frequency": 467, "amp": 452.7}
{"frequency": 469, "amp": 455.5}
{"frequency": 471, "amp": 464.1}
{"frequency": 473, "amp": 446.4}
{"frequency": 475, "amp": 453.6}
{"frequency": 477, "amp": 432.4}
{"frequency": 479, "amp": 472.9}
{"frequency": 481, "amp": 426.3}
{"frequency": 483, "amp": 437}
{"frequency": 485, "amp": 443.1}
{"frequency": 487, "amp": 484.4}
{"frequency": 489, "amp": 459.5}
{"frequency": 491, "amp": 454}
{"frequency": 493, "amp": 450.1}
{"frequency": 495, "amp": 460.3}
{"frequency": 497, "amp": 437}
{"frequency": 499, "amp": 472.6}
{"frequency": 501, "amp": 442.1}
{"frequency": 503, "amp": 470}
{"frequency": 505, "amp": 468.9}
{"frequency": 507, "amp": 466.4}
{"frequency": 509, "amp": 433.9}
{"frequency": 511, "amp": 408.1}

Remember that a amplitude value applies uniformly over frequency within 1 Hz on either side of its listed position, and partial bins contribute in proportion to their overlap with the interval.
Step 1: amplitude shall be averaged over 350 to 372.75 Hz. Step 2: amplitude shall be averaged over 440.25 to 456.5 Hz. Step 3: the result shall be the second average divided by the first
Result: 1.3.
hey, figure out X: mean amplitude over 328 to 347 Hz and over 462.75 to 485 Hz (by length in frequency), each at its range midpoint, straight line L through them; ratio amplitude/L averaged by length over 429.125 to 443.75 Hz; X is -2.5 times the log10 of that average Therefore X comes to -0.07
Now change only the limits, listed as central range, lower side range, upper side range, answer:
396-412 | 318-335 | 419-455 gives -0.08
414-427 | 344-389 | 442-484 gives 0.11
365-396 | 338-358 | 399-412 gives -0.02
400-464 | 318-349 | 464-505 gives -0.05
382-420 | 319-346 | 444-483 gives -0.05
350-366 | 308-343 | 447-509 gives 0.11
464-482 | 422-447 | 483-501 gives -0.03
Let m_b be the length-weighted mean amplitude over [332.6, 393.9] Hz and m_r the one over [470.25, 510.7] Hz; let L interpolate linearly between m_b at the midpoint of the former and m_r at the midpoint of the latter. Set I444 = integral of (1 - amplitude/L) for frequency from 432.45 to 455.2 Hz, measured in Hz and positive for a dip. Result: -3.2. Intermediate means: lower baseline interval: 376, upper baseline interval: 453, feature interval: 485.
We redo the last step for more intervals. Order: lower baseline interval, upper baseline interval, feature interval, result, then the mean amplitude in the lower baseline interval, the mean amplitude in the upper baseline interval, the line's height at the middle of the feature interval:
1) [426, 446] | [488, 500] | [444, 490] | -2.82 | 424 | 456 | 441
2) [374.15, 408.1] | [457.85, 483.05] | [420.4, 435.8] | 3.29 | 418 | 457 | 436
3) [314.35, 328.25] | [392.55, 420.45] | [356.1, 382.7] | 2.54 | 422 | 452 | 439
